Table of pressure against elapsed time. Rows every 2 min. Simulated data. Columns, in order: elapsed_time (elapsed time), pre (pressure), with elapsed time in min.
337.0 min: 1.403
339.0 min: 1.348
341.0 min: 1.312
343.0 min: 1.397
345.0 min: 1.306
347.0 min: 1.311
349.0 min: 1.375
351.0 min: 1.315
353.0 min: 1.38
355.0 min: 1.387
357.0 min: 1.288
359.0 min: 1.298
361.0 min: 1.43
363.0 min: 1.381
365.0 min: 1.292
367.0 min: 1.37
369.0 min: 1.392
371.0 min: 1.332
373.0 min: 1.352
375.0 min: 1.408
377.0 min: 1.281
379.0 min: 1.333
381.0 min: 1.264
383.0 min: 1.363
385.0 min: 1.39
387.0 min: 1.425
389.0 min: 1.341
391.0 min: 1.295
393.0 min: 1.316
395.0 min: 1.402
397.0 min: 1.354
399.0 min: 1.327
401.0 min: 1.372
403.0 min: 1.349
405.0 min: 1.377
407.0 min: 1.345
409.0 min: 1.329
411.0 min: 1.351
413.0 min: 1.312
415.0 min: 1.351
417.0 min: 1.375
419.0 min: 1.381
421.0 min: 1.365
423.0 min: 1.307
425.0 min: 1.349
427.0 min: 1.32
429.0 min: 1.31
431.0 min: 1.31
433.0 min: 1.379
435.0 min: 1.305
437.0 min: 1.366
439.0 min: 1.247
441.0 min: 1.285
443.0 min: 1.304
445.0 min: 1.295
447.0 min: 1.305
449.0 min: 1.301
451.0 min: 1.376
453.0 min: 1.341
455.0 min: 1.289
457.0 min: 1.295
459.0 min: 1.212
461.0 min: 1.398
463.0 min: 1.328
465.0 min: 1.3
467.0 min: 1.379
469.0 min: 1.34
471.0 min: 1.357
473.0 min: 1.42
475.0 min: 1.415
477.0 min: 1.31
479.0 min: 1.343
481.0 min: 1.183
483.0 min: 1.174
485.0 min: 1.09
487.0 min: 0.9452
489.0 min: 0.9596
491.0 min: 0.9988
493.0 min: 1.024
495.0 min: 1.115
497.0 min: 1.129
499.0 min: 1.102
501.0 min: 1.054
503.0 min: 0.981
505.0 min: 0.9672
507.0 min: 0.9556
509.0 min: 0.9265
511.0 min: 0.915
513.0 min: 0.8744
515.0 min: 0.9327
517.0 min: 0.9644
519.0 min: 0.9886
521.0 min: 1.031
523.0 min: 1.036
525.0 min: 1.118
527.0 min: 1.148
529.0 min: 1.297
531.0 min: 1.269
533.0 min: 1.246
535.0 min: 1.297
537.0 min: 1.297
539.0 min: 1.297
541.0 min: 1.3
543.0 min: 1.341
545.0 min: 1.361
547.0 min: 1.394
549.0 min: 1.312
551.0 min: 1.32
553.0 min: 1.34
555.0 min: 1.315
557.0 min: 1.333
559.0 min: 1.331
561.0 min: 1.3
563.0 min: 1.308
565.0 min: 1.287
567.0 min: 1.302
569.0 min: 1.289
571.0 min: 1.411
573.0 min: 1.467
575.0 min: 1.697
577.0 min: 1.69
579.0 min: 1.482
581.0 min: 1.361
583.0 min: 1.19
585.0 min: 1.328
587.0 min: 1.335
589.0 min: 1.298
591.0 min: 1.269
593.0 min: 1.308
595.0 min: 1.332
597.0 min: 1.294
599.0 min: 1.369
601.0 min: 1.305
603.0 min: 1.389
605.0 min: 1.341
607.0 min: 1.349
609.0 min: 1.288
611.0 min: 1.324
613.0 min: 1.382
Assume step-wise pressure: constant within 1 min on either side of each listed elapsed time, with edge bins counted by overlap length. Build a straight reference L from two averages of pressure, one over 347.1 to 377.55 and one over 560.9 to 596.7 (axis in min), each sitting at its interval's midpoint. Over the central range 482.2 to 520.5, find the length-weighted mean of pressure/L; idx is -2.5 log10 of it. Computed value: 0.33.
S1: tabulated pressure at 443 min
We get 1.304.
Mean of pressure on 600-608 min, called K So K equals 1.35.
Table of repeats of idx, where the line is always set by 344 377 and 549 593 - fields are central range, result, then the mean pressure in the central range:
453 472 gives 0.03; 1.32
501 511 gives 0.37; 0.963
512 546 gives 0.17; 1.16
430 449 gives 0.04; 1.31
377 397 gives 0.00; 1.34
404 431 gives 0.01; 1.34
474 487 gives 0.11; 1.23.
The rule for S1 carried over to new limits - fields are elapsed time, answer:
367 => 1.37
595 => 1.332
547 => 1.394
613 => 1.382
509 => 0.9265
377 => 1.281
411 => 1.351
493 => 1.024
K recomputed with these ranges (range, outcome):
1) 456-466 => 1.31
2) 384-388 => 1.41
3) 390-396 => 1.34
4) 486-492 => 0.968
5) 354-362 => 1.35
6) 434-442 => 1.3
